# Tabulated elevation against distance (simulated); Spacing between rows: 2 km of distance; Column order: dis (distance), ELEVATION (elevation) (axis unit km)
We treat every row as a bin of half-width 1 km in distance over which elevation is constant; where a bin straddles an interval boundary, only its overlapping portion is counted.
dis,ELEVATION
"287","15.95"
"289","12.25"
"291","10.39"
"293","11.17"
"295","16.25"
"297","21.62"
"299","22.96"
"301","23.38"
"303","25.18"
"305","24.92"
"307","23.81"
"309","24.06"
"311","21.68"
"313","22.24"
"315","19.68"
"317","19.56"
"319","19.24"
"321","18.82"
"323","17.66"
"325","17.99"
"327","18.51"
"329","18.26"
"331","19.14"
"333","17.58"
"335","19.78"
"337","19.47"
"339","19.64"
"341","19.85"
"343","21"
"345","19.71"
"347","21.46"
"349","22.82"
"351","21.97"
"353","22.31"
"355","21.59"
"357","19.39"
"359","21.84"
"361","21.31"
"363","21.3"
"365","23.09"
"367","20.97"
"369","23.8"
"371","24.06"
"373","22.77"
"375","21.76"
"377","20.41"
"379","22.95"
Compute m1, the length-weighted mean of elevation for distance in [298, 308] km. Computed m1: 24.1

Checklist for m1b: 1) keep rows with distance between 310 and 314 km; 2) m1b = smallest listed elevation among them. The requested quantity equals 21.68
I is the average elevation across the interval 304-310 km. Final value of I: 24.3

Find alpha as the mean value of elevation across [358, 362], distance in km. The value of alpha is 21.6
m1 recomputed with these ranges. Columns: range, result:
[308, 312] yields 22.9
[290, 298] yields 14.9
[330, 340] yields 19.1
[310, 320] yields 20.5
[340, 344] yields 20.4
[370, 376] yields 22.9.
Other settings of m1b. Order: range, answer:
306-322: 18.82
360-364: 21.3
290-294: 10.39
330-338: 17.58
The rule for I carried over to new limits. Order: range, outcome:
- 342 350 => 21.2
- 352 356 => 21.9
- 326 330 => 18.4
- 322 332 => 18.3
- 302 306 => 25.1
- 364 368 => 22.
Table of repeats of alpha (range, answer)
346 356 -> 22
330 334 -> 18.4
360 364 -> 21.3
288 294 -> 11.3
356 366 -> 21.4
